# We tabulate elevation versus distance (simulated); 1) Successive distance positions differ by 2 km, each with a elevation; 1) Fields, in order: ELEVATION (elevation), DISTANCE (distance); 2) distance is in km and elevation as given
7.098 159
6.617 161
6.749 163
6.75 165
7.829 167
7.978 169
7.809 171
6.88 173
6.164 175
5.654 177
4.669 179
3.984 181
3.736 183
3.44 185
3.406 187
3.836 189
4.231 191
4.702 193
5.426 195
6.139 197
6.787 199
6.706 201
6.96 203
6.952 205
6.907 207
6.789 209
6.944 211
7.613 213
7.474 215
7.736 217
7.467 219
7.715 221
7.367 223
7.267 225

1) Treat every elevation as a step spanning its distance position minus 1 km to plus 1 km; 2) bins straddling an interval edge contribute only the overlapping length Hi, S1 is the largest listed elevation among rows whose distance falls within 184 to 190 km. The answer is 3.836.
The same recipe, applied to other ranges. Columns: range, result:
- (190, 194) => 4.702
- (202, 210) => 6.96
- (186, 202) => 6.787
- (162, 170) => 7.978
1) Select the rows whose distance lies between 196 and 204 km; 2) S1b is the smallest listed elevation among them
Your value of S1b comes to 6.139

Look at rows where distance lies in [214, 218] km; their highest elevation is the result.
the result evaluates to 7.736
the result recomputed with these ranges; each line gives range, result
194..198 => 6.139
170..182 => 7.809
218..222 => 7.715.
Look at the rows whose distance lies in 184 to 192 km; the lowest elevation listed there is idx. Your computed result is 3.406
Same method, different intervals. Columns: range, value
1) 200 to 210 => 6.706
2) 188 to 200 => 3.836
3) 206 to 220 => 6.789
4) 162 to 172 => 6.749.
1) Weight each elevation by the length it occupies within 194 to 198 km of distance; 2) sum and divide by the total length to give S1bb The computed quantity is 5.78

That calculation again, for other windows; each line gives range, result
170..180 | 6.24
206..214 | 7.06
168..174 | 7.56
